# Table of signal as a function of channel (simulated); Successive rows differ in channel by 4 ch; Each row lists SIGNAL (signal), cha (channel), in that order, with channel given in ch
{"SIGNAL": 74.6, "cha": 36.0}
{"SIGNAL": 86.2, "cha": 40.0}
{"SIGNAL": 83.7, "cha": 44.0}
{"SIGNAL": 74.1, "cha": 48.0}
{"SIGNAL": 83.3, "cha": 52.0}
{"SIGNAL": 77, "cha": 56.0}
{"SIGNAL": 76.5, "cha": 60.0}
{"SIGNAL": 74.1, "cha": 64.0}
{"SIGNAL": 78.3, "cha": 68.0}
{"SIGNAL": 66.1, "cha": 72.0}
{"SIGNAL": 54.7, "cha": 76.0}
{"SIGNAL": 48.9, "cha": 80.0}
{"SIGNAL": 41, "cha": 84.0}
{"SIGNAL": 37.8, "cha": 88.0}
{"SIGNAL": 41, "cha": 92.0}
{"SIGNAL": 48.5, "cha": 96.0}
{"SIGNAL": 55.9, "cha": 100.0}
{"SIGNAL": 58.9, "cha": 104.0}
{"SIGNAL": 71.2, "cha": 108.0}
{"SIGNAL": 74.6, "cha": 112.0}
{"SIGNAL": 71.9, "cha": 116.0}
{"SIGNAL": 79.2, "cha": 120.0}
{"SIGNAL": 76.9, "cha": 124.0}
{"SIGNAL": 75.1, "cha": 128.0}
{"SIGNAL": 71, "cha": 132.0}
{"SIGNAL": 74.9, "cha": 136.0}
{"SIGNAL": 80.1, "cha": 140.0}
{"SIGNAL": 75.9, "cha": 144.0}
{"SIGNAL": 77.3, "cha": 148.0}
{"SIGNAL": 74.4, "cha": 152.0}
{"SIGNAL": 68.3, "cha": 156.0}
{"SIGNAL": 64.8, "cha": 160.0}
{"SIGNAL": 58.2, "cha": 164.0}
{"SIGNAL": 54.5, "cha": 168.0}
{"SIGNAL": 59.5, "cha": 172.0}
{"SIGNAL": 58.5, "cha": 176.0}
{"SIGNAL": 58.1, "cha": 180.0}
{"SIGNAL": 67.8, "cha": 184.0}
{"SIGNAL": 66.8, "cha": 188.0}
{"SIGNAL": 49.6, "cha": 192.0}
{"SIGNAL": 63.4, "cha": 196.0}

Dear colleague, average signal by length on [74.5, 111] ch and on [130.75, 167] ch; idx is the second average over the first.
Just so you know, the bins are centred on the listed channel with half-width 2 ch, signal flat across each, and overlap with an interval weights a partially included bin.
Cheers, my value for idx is 1.4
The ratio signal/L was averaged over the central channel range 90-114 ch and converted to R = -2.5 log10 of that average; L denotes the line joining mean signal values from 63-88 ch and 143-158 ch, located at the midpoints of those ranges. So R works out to 0.10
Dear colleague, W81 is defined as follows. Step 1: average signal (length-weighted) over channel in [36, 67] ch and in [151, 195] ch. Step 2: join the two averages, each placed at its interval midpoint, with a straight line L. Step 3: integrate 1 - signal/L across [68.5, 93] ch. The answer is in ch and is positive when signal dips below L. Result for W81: 8.0 ch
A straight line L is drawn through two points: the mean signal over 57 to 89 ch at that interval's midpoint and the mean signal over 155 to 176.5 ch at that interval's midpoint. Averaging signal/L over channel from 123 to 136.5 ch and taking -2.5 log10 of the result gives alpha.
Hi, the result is -0.22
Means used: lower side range 60.9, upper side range 60.4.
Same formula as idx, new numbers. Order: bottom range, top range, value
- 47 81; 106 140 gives 1.05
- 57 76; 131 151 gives 1.06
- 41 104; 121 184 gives 1.09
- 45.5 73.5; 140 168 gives 0.91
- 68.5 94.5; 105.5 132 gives 1.48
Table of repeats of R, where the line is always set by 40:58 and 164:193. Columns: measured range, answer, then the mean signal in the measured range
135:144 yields -0.18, 77.4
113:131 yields -0.10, 75.4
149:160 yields -0.12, 70.7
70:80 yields 0.29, 58.1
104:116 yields 0.00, 70.4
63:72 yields 0.04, 74.2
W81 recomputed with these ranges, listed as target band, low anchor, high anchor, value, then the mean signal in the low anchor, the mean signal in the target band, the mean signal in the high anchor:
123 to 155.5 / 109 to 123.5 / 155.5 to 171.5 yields -3.5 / 75.1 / 75.3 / 60.6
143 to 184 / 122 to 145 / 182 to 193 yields 2.2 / 75.6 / 64.8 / 62.5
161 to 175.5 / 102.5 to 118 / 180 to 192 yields 1.4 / 69.5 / 58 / 62.8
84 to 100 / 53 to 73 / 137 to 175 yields 6.4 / 75.3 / 43.9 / 68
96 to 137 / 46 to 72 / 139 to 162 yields 2.5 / 76.4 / 69.8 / 73.2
